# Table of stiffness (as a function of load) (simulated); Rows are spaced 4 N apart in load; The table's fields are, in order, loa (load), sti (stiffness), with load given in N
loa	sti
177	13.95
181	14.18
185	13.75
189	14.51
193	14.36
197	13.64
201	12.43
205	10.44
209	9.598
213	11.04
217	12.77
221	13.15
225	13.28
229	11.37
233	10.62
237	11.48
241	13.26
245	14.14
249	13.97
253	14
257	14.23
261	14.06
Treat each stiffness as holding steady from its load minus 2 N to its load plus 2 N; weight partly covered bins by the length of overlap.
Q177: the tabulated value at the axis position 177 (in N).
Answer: 13.95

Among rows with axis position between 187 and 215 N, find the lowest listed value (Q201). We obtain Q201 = 9.598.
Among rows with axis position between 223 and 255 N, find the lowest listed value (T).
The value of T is 10.62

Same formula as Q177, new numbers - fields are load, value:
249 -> 13.97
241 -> 13.26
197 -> 13.64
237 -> 11.48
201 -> 12.43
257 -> 14.23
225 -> 13.28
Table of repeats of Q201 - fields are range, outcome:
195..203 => 12.43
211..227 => 11.04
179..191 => 13.75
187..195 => 14.36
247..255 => 13.97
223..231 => 11.37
